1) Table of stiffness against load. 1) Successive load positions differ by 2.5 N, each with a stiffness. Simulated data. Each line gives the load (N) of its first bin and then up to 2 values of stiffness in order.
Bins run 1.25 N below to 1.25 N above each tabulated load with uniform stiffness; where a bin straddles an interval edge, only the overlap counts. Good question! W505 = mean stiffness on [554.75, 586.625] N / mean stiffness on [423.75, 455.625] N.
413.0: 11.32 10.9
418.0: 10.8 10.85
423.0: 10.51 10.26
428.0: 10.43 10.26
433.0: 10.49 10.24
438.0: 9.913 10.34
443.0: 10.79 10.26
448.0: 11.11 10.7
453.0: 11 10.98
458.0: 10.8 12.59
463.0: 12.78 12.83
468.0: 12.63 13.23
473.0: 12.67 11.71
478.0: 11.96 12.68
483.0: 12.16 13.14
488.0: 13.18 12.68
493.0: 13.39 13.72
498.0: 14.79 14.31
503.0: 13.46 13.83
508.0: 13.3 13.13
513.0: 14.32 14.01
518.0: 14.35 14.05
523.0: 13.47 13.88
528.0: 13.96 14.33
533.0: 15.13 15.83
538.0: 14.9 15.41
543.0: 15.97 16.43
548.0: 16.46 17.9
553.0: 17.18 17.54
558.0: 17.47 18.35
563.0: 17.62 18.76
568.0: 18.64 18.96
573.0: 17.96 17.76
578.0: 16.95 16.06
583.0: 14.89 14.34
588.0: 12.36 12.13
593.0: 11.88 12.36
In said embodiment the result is 1.65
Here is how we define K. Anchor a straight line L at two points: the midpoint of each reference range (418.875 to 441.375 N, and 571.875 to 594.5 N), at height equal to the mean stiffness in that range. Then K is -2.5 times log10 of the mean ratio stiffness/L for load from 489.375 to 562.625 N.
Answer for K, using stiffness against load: -0.14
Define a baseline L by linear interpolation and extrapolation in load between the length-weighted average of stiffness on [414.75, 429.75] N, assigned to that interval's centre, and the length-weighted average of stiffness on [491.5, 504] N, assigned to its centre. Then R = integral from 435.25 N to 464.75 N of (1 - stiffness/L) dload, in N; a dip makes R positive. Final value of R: 2.0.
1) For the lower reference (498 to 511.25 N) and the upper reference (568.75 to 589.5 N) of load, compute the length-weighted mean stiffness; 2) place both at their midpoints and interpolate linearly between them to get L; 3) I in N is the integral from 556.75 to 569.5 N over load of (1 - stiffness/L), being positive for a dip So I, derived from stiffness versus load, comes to -2.1 N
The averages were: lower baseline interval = 13.7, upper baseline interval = 16.2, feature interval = 18.2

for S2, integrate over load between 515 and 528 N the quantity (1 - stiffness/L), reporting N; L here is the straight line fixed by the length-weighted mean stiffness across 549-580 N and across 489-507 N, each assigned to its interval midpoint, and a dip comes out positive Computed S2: 1.1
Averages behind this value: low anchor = 13.7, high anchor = 17.9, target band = 13.9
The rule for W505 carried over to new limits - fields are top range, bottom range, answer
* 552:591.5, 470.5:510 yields 1.27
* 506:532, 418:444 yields 1.33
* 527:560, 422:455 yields 1.53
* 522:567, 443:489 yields 1.35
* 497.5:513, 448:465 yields 1.20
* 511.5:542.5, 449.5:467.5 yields 1.24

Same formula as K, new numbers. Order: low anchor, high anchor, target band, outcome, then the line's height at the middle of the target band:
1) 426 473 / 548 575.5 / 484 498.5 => 0.03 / 13.7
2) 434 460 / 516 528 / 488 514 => -0.05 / 13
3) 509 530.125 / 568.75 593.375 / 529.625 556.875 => -0.11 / 14.5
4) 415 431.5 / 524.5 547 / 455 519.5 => 0.01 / 13.2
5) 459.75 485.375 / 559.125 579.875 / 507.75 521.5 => 0.08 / 14.9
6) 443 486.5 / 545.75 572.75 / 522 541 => 0.11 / 16.1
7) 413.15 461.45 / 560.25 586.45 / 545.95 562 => -0.07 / 16.4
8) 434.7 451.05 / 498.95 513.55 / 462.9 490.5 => -0.04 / 12.2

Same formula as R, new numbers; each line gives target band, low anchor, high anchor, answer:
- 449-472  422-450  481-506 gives -0.4 N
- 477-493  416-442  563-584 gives 0.6 N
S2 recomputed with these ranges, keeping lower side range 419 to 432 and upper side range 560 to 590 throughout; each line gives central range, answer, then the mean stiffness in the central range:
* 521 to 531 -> 0.5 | 13.9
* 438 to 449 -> 0.7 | 10.5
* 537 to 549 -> -0.3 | 15.8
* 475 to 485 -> 0.4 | 12.2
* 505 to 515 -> 0.3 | 13.7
